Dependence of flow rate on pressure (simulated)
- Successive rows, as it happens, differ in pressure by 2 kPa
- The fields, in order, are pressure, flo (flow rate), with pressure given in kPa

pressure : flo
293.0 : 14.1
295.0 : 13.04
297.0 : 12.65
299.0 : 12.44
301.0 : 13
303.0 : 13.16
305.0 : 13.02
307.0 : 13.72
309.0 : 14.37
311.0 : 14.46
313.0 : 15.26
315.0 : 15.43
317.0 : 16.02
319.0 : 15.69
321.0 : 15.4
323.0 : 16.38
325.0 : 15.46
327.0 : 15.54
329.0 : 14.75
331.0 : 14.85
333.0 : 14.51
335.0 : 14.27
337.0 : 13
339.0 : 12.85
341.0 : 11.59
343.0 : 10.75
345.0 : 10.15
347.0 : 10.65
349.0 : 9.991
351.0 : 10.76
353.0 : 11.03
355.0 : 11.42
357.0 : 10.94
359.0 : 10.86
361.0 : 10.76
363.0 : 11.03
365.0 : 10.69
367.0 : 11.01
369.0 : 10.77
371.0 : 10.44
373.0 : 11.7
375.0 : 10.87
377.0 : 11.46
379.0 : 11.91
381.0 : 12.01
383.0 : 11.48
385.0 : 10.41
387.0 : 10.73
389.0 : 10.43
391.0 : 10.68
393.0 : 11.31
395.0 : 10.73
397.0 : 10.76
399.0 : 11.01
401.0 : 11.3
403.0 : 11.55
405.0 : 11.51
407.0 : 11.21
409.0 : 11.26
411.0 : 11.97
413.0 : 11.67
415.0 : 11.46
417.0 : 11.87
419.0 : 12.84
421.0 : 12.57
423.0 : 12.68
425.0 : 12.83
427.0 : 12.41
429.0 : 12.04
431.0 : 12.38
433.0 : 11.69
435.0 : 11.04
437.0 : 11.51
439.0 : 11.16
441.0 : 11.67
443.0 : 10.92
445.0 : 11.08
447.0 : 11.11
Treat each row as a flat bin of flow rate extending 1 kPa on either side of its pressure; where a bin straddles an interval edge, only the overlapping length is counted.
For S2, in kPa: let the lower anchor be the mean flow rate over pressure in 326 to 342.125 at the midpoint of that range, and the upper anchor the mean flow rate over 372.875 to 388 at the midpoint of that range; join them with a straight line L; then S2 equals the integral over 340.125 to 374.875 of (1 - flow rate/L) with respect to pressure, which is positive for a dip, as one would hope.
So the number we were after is 4.7 kPa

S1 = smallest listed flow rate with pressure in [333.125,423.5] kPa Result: 9.991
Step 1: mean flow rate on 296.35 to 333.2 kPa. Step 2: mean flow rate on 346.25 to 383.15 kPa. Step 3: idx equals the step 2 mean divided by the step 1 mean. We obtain 0.76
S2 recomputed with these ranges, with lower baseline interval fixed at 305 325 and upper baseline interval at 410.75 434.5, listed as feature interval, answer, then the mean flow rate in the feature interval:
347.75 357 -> 2.1 kPa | 10.8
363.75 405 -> 6.7 kPa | 11.1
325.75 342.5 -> 0.9 kPa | 13.8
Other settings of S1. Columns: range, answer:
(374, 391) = 10.41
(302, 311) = 13.02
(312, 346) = 10.15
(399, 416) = 11.01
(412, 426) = 11.46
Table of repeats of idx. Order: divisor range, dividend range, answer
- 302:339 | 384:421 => 0.77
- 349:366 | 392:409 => 1.03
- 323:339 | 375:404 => 0.76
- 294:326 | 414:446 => 0.83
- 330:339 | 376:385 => 0.83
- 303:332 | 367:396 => 0.74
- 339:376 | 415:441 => 1.10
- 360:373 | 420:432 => 1.15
